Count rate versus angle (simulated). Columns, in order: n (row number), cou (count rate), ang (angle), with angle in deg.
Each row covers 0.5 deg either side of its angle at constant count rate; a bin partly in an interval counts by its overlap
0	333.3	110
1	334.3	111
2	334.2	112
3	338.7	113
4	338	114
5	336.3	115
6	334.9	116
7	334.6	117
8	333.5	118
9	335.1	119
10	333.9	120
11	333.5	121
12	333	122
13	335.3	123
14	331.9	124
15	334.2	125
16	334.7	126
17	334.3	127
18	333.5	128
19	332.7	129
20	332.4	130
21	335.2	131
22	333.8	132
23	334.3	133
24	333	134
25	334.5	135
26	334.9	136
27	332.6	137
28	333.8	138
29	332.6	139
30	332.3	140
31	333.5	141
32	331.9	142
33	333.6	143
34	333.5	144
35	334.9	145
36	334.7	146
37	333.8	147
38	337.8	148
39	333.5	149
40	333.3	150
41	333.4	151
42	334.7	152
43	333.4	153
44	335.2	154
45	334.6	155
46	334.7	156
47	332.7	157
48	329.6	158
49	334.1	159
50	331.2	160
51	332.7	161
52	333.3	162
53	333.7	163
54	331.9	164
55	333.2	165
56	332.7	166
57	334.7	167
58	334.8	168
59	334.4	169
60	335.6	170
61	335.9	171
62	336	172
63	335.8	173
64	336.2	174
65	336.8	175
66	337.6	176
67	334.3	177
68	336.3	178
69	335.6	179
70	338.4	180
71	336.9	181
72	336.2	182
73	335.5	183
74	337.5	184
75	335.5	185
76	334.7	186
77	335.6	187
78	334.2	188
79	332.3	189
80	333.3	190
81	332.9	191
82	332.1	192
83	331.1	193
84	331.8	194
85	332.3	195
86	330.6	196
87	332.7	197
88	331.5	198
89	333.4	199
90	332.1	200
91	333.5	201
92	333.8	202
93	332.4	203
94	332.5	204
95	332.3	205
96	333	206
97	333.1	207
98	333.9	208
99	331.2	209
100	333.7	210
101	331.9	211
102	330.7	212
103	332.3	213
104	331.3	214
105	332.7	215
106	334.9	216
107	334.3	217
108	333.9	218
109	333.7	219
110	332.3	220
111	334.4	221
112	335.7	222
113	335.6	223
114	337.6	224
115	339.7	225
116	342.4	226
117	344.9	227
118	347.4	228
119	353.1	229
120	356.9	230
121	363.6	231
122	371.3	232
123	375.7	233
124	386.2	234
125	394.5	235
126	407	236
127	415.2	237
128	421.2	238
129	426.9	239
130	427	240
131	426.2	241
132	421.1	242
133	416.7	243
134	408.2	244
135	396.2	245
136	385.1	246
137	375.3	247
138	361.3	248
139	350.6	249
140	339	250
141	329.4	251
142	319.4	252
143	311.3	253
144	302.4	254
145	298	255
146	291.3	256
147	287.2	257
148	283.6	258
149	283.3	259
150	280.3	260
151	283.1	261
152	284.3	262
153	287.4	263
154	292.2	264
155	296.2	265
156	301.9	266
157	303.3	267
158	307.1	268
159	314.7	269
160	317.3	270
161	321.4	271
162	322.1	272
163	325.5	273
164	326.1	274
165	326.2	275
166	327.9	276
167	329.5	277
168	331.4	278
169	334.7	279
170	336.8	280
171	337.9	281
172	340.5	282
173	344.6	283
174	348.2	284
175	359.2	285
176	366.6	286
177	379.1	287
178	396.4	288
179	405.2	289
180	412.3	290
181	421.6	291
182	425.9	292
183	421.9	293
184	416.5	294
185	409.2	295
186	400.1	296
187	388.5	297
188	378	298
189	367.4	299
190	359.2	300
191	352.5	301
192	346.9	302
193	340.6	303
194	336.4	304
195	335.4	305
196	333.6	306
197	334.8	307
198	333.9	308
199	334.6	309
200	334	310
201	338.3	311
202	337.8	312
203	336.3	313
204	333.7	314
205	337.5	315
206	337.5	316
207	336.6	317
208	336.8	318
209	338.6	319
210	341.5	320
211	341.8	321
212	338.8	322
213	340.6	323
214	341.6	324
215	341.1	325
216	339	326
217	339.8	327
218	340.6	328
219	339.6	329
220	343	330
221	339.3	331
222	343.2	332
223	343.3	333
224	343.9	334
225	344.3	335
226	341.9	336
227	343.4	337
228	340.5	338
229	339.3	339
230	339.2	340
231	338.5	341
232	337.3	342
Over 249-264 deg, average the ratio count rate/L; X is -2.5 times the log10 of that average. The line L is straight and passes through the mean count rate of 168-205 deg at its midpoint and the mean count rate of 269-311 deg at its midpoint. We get 0.17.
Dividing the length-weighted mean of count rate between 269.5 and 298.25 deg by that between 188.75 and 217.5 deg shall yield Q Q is 1.09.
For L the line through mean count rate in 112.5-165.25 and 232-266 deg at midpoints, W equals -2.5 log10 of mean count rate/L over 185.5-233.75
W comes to 0.02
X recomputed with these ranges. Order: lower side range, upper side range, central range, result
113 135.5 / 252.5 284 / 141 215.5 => -0.03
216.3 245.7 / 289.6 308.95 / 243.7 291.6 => 0.12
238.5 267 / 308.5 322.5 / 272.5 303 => -0.09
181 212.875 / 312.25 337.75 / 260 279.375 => 0.09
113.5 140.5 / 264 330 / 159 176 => 0.01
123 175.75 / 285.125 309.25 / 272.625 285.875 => 0.10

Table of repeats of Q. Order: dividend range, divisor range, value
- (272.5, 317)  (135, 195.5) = 1.07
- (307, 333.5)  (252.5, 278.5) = 1.11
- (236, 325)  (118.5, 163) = 1.04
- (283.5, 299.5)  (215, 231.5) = 1.15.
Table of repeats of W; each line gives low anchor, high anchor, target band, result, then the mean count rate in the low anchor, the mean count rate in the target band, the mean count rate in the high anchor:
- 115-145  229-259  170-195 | 0.04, 334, 335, 366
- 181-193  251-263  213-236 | -0.12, 334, 349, 294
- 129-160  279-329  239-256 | -0.05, 334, 366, 357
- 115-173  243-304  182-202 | 0.01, 334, 333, 344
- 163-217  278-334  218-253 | -0.08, 334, 370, 355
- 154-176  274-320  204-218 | 0.03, 334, 333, 357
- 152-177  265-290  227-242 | -0.16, 334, 390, 338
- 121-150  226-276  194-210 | 0.02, 334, 333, 344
